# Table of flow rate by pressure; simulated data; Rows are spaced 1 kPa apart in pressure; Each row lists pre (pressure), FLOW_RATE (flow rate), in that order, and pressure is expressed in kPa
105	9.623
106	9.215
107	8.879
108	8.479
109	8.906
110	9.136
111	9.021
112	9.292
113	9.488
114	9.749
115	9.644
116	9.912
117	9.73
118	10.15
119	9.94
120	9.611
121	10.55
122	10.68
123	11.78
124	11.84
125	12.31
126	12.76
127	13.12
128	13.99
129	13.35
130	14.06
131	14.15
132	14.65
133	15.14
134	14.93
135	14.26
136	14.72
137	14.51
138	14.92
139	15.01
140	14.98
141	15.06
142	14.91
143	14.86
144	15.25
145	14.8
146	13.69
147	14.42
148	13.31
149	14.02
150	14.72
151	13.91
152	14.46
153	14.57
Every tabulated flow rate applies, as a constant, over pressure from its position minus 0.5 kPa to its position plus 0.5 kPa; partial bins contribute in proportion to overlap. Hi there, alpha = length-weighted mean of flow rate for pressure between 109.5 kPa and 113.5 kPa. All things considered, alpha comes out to 9.23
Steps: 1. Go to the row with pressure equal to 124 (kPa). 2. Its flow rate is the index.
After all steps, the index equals 11.84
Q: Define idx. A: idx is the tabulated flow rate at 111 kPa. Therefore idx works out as 9.021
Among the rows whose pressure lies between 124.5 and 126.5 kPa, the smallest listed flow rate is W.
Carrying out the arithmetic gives 12.31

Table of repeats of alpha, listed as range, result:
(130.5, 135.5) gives 14.6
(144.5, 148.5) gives 14.1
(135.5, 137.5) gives 14.6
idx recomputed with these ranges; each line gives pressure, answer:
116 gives 9.912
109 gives 8.906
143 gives 14.86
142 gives 14.91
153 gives 14.57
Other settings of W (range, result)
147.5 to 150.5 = 13.31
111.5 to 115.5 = 9.292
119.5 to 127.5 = 9.611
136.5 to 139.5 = 14.51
